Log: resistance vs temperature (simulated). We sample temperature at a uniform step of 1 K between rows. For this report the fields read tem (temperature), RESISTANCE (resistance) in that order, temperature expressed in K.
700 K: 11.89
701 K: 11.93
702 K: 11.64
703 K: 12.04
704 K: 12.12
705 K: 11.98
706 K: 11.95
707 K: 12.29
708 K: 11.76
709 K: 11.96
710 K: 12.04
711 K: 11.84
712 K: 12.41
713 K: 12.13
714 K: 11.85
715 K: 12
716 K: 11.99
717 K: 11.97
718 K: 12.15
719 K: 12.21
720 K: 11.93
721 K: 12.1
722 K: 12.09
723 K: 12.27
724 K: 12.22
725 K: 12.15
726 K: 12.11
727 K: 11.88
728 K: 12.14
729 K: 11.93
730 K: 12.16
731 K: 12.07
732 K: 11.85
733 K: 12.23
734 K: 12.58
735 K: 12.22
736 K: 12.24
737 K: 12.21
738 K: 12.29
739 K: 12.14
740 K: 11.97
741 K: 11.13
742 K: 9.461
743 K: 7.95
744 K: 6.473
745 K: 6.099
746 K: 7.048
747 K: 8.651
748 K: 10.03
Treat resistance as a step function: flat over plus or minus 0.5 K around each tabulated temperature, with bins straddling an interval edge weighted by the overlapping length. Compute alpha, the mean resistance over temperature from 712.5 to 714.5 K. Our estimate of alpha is 12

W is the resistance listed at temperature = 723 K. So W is 12.27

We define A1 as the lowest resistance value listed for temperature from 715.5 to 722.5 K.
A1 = 11.93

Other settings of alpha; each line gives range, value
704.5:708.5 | 12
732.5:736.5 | 12.3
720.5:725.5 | 12.2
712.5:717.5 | 12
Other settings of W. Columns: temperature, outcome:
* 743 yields 7.95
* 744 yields 6.473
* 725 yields 12.15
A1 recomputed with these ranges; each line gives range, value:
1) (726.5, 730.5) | 11.88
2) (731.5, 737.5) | 11.85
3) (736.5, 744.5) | 6.473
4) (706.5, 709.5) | 11.76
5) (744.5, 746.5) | 6.099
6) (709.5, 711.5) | 11.84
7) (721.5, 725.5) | 12.09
